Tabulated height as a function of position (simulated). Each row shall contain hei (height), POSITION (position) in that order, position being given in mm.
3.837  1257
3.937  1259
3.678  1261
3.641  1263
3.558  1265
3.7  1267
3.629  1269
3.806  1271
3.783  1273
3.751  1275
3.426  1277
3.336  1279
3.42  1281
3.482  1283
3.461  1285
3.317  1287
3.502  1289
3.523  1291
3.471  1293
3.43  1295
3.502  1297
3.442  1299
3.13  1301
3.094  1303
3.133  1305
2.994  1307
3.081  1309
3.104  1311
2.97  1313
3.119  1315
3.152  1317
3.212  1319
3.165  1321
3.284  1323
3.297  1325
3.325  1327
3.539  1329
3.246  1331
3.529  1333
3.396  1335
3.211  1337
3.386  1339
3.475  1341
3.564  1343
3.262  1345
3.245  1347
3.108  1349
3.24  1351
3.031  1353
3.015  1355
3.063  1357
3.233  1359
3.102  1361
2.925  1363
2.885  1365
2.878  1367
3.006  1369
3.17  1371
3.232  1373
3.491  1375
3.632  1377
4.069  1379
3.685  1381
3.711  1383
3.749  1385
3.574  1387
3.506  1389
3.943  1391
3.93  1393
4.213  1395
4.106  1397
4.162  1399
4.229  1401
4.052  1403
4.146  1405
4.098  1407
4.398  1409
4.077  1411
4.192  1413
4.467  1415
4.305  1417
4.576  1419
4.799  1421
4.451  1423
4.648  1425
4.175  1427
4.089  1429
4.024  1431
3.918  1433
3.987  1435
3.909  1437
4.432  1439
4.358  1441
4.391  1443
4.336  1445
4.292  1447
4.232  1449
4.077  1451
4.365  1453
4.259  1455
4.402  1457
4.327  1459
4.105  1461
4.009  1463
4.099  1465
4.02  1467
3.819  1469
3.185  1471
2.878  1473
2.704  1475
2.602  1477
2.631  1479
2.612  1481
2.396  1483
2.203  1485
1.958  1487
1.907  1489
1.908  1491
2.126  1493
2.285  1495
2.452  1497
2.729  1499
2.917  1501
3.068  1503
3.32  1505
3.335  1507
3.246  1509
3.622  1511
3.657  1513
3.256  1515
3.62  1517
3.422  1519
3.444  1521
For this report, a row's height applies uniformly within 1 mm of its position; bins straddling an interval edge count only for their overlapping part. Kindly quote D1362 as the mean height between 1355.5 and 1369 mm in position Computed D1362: 3.01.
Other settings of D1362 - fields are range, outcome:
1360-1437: 3.88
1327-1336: 3.42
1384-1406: 3.96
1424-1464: 4.22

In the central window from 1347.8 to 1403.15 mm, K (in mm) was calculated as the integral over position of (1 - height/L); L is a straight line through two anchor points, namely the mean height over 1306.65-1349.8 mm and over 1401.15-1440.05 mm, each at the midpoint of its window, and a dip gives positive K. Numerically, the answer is 4.2 mm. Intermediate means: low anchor 3.26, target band 3.49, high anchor 4.25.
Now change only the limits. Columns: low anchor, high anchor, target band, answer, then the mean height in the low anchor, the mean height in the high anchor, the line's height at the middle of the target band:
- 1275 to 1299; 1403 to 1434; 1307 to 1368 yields 9.24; 3.46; 4.28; 3.77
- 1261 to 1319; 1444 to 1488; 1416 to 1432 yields -4.08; 3.39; 3.52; 3.49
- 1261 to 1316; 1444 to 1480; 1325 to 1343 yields 0.59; 3.41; 3.8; 3.51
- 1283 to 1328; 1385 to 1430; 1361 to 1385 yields 3.30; 3.26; 4.18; 3.87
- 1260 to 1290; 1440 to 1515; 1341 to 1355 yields 0.95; 3.57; 3.32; 3.48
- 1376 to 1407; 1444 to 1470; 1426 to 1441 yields -0.03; 3.92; 4.18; 4.09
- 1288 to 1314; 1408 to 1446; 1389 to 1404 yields -0.04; 3.26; 4.29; 4.04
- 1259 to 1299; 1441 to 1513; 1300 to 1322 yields 2.56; 3.56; 3.3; 3.51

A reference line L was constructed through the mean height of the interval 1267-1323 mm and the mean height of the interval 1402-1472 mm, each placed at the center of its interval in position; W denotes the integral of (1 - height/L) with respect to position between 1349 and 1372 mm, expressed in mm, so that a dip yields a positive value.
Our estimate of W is 4.2 mm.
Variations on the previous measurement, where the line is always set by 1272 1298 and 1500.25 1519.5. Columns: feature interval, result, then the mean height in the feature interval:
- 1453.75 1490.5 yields 1.71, 3.22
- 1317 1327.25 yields 0.67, 3.24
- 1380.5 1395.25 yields -1.48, 3.77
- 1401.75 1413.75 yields -2.62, 4.16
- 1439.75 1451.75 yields -3.18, 4.29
